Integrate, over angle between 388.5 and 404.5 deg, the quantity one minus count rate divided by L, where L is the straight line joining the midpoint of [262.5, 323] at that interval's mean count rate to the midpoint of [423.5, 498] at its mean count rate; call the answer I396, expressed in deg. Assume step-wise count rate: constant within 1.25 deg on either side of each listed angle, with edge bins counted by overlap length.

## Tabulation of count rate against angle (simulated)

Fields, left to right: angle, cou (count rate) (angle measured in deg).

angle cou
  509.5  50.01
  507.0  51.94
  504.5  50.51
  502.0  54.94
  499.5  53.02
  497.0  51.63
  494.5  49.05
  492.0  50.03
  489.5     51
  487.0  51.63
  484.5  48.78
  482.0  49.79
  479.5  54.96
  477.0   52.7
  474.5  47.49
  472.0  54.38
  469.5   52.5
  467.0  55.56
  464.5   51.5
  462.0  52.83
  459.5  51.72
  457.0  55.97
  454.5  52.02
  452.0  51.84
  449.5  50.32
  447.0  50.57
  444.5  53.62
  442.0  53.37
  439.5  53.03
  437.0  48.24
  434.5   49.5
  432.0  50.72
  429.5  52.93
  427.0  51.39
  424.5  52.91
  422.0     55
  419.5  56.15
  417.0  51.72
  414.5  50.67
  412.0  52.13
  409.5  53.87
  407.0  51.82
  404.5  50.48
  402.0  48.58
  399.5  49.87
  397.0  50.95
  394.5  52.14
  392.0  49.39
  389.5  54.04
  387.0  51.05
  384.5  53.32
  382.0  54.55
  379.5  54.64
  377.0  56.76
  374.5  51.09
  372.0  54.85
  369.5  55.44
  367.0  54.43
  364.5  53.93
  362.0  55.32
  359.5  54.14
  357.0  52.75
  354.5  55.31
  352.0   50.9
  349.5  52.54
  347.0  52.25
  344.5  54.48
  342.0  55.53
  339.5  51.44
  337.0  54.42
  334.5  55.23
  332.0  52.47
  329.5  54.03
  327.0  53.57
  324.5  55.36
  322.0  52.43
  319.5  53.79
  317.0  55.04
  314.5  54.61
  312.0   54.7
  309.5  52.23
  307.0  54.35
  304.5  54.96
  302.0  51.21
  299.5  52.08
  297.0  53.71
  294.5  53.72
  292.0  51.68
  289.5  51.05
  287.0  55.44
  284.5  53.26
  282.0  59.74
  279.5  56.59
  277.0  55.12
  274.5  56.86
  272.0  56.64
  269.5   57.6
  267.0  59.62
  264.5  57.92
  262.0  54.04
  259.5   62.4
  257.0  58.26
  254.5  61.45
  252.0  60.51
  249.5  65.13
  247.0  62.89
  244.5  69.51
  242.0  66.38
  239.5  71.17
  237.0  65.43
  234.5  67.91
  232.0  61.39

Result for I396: 0.6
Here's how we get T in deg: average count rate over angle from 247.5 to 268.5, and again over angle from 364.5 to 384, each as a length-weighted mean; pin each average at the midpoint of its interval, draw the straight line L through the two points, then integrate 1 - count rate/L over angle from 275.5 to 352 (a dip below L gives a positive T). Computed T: 4.6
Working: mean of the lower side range 60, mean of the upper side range 54.5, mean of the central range 53.9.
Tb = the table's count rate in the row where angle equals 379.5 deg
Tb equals 54.64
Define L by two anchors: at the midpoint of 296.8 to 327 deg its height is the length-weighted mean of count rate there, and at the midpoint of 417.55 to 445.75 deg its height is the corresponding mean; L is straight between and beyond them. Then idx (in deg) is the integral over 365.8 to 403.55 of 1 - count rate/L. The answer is 0.1 deg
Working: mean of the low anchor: 53.7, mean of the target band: 52.7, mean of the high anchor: 52.4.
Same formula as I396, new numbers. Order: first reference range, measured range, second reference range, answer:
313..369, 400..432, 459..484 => 0.4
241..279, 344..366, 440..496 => 1.1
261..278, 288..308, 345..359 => 1.0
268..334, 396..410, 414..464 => 0.5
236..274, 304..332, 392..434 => 1.9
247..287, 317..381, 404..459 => 1.6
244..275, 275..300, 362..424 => 1.8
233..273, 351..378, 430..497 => 1.2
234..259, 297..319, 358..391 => 2.2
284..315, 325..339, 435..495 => -0.2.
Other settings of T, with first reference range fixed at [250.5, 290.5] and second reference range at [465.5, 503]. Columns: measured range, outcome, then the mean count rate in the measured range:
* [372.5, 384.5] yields 0.1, 54.2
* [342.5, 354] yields 0.5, 52.9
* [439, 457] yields 0.1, 52.3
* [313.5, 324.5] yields 0.4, 54.1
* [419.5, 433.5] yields 0.1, 52.9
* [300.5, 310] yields 0.5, 53.2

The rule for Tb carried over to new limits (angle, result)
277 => 55.12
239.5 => 71.17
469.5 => 52.5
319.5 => 53.79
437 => 48.24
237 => 65.43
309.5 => 52.23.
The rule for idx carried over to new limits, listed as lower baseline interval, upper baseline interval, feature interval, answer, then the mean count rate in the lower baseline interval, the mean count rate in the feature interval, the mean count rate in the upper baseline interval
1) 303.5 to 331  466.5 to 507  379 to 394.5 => 0.1 deg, 54.1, 52.7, 51.7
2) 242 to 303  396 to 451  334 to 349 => 0.3 deg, 57.6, 53.8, 51.7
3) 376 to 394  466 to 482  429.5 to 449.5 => 0.6 deg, 53.3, 51.3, 52.6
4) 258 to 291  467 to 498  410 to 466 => 0.3 deg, 56.6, 52.2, 51.3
